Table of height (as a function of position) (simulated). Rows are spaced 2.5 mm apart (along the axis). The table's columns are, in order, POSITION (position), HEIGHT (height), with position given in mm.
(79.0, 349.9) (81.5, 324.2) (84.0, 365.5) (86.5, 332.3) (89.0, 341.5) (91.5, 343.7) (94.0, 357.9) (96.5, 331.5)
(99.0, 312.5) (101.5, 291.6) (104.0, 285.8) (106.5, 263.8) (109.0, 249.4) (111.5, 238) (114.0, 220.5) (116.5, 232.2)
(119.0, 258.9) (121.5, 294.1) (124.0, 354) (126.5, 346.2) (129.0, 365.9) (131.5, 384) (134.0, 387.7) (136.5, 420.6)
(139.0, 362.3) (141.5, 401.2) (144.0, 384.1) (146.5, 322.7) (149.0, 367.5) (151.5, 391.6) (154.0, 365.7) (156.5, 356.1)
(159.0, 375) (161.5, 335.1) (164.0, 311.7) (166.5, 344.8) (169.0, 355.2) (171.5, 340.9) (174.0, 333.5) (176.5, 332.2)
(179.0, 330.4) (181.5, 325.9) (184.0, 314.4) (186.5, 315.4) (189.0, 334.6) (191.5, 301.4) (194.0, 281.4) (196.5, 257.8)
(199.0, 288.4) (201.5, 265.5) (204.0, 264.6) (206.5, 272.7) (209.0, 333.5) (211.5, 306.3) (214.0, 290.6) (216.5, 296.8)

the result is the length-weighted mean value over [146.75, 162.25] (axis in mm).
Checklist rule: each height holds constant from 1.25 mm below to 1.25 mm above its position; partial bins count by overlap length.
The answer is 363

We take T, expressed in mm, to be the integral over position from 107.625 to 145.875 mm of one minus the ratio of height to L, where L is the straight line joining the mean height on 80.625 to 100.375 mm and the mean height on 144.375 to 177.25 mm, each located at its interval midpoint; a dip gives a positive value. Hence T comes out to 2.0 mm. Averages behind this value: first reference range 339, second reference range 350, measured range 326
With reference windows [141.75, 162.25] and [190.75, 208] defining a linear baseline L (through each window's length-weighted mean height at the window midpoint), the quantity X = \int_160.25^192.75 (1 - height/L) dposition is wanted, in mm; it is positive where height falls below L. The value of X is -1.1 mm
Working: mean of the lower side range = 365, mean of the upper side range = 276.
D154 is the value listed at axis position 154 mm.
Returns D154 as 365.7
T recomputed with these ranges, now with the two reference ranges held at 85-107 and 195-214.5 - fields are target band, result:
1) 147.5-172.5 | -4.6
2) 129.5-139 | -2.6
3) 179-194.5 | -1.3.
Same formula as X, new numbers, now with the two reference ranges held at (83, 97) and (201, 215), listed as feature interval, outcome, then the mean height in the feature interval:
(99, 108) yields 1.47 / 284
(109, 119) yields 2.94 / 236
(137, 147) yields -1.67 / 375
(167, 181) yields -1.46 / 338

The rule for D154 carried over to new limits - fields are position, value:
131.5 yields 384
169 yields 355.2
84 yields 365.5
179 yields 330.4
